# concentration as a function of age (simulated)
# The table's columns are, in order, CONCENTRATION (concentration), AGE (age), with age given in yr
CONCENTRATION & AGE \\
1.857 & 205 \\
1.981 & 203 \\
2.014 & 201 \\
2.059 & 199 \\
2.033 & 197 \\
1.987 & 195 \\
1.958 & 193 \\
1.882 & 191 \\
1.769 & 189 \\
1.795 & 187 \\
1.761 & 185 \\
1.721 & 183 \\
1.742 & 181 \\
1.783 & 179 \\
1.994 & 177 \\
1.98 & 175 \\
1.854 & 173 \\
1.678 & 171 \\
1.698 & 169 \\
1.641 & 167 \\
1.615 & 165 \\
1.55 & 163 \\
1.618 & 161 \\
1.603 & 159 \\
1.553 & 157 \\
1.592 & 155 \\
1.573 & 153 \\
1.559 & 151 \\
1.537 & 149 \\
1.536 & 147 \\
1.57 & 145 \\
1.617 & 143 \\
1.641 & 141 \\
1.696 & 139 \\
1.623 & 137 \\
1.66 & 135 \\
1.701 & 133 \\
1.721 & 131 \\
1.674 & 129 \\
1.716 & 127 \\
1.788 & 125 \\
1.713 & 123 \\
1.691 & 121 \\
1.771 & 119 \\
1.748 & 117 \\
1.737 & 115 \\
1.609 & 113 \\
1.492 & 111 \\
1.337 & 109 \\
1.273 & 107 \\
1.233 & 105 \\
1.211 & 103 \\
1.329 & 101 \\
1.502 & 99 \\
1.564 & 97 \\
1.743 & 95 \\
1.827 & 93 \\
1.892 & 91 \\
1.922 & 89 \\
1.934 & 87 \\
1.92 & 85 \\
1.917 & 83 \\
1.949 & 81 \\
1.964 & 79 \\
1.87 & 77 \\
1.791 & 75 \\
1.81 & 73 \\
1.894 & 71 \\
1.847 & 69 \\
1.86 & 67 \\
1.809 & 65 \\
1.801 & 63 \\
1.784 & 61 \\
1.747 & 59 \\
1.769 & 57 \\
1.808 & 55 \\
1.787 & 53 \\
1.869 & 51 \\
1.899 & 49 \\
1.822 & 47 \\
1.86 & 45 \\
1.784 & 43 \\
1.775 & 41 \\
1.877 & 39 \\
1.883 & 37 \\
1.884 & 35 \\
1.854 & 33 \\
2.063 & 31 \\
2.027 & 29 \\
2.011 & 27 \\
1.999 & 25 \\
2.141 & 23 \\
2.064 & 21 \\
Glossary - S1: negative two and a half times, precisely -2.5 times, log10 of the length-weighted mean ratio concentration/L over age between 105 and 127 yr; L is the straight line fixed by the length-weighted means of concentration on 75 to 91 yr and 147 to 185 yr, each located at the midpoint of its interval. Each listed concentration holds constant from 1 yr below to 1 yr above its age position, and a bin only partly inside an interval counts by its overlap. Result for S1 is 0.138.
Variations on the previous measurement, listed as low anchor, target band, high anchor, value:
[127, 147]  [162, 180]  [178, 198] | 0.02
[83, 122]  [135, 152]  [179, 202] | 0.09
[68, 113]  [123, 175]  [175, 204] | 0.10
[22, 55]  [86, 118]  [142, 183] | 0.13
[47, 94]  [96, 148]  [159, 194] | 0.14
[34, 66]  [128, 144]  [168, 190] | 0.09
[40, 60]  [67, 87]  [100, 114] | -0.18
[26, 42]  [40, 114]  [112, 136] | 0.05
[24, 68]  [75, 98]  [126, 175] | -0.05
